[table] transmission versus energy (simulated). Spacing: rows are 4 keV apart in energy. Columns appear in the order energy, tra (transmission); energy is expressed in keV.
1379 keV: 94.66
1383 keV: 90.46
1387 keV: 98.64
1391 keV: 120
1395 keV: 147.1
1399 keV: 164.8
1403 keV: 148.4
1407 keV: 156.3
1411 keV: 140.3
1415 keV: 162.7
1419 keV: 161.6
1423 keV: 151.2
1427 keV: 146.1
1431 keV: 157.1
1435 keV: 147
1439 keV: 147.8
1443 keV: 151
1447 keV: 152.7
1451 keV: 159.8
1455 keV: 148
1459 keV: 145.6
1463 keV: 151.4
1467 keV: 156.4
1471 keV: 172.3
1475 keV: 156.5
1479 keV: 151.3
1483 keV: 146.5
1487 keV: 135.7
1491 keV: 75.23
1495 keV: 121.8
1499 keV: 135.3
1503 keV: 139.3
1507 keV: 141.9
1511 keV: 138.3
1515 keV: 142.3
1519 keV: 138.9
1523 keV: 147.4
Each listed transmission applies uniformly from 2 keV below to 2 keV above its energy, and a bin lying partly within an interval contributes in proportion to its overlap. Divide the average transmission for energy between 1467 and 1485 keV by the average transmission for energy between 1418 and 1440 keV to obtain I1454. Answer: 1.03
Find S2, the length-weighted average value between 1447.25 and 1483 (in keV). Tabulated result 155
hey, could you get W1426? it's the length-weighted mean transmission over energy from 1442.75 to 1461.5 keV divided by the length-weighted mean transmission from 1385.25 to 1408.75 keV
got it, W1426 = 1.09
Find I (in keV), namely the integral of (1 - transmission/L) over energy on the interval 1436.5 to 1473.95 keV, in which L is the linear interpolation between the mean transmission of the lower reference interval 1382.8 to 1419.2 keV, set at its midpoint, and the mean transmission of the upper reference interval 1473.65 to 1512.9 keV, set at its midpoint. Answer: -4.8 keV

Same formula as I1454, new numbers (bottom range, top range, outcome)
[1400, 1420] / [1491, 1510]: 0.83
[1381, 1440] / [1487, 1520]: 0.91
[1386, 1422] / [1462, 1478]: 1.09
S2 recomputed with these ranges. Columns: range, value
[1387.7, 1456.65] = 150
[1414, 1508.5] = 146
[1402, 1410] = 151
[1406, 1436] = 153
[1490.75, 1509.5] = 128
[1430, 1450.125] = 151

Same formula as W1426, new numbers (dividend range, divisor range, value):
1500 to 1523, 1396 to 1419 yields 0.91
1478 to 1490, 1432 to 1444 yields 0.93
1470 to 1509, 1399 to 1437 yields 0.89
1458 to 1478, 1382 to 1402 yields 1.23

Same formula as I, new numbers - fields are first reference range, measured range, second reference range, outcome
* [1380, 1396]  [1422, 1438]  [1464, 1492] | -3.0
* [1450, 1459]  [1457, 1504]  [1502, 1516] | 1.8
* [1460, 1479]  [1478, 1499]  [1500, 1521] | 3.3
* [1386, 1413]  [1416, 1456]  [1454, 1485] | -1.4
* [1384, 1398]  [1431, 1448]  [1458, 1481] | -0.8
